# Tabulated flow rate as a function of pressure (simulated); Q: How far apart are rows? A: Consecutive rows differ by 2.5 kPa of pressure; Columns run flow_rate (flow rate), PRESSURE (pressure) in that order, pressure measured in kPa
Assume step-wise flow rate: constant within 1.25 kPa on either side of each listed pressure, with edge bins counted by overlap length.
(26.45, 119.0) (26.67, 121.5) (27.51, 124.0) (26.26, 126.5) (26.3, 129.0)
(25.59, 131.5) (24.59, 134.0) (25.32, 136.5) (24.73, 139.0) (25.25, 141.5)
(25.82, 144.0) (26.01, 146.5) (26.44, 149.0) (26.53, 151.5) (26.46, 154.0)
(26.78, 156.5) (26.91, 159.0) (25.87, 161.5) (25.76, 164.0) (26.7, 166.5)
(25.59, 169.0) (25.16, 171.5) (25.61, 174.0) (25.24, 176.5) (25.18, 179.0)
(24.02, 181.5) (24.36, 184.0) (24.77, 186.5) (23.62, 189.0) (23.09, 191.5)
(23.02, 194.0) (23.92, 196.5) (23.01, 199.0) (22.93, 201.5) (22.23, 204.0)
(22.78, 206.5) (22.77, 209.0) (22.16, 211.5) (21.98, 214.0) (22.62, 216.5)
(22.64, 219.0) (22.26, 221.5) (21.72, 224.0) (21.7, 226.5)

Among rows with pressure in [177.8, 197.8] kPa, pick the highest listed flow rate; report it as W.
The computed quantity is 25.18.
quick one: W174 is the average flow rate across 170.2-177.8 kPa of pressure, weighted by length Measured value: 25.3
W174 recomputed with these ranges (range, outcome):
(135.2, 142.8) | 25.1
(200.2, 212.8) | 22.6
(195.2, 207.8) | 23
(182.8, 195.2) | 23.8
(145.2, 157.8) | 26.4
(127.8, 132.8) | 25.9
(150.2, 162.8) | 26.5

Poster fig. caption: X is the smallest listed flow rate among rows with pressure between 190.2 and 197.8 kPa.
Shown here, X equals 23.02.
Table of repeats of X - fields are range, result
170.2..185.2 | 24.02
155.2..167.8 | 25.76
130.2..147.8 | 24.59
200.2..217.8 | 21.98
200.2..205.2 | 22.23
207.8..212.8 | 22.16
